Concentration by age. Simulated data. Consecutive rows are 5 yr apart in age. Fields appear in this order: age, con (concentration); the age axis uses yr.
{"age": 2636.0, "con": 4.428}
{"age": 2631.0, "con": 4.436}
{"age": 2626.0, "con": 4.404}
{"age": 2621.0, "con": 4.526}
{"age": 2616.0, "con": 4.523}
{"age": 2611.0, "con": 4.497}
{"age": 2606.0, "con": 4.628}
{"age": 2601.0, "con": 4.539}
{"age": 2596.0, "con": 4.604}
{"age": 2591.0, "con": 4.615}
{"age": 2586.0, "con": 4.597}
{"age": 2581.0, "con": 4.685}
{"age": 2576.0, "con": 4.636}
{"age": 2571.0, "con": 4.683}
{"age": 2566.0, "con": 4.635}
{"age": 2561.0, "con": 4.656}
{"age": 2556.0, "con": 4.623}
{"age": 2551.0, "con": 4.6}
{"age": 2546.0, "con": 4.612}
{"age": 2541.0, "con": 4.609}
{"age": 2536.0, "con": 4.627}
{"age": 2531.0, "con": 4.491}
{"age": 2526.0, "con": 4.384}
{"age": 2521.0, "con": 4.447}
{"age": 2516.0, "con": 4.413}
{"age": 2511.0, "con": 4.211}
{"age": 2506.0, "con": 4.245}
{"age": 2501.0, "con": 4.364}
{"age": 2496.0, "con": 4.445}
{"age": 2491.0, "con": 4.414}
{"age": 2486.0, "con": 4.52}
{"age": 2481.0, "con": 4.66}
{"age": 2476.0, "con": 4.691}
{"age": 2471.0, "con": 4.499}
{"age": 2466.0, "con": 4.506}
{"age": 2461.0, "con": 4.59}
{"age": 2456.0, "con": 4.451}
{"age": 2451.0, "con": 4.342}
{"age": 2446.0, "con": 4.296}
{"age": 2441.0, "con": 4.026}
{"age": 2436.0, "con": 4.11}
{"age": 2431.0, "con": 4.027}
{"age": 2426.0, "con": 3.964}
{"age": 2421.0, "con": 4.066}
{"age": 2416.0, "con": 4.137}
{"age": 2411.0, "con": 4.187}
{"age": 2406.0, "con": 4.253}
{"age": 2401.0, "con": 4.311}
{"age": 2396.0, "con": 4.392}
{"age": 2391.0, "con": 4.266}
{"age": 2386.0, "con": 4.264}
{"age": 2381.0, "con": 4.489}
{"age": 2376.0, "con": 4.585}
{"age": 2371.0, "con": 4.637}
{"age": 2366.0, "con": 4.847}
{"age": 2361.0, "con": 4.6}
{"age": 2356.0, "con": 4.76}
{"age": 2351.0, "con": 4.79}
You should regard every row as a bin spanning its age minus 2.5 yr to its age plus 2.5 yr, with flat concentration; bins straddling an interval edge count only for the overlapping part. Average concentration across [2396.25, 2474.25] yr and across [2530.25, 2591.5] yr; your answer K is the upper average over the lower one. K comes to 1.09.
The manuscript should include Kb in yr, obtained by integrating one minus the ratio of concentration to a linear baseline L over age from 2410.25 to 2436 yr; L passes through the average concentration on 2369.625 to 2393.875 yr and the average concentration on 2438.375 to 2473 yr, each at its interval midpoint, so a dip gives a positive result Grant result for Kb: 2.0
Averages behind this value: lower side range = 4.44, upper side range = 4.38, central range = 4.07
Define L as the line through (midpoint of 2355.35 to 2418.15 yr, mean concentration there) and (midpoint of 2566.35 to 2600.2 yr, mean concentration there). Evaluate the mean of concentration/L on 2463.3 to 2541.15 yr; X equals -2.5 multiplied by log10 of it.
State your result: 0.02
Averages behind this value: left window 4.43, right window 4.63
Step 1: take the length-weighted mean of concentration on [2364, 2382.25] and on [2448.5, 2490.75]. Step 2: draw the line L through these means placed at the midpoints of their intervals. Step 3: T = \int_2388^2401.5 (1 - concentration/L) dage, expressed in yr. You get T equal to 0.9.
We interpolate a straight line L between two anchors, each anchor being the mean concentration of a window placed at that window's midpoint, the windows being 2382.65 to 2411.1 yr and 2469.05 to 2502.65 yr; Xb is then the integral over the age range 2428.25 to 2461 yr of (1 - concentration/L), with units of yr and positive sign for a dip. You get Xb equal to 1.32 yr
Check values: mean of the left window 4.29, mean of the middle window 4.24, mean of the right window 4.52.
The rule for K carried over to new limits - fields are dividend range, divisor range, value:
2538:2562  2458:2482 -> 1.01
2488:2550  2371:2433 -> 1.04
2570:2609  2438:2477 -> 1.05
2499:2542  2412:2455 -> 1.07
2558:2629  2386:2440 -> 1.10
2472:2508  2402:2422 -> 1.07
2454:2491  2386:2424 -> 1.08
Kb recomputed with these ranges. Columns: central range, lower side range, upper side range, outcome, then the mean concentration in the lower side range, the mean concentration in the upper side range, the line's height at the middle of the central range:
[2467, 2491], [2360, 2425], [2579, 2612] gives -0.5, 4.37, 4.6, 4.47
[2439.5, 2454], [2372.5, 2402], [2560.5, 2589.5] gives 0.8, 4.4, 4.65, 4.48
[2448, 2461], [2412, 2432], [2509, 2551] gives -0.7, 4.06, 4.48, 4.19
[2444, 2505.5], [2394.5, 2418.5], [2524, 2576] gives -0.8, 4.25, 4.6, 4.41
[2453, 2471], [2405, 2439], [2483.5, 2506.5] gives -1.0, 4.1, 4.41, 4.27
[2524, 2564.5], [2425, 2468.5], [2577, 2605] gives -0.7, 4.27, 4.61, 4.5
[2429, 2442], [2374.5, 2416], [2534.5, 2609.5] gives 1.0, 4.33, 4.62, 4.39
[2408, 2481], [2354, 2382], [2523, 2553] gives 5.1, 4.66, 4.55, 4.61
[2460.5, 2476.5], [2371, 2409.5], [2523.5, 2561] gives -0.3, 4.38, 4.57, 4.48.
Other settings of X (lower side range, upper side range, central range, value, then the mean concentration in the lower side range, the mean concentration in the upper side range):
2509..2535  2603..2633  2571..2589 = -0.04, 4.41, 4.5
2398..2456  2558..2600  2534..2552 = -0.02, 4.17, 4.64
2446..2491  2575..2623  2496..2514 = 0.06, 4.51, 4.58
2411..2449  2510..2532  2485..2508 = -0.02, 4.1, 4.39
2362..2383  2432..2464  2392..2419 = 0.06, 4.64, 4.29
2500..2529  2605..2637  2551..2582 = -0.06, 4.35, 4.49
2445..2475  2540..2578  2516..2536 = 0.03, 4.47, 4.63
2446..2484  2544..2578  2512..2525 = 0.04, 4.52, 4.64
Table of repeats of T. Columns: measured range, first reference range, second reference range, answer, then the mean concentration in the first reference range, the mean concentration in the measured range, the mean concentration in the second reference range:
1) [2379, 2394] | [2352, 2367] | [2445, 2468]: 1.0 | 4.73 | 4.34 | 4.44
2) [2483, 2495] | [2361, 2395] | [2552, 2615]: 0.3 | 4.52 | 4.47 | 4.61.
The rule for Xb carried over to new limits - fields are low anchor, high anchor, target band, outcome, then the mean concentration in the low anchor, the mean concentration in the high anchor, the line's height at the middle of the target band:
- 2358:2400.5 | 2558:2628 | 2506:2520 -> 0.75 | 4.5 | 4.59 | 4.56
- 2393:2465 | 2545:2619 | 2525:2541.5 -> -0.16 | 4.23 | 4.61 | 4.49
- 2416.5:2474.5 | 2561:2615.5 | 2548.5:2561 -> -0.25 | 4.26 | 4.61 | 4.53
